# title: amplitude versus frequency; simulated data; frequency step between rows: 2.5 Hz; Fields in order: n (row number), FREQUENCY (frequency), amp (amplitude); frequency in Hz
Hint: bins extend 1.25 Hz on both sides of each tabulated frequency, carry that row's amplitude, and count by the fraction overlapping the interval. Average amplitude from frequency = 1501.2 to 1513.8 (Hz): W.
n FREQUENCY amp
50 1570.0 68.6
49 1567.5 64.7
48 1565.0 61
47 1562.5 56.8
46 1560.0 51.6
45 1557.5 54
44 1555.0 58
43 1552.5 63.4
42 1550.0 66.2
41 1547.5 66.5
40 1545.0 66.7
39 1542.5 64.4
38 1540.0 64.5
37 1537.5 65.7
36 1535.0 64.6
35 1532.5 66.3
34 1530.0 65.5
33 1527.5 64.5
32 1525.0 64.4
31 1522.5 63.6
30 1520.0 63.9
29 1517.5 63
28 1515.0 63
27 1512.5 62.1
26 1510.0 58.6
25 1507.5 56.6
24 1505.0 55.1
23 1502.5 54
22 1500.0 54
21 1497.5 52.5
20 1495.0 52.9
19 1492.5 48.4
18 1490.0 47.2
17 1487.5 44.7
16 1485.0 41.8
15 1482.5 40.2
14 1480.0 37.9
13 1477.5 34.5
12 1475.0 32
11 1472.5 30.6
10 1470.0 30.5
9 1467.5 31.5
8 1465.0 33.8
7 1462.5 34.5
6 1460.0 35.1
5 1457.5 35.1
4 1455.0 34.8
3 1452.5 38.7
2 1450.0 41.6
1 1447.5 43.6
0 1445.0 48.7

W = 57.3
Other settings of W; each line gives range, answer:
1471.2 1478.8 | 32.4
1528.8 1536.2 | 65.5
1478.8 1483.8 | 39.1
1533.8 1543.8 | 64.8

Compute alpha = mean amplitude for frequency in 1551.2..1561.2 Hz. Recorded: 56.8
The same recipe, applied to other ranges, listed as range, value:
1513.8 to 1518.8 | 63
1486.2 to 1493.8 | 46.8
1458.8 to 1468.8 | 33.7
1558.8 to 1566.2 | 56.5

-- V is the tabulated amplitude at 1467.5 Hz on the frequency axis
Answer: 31.5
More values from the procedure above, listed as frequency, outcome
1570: 68.6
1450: 41.6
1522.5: 63.6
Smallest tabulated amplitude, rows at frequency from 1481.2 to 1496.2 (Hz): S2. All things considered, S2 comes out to 40.2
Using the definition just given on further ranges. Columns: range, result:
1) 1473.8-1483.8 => 32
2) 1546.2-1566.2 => 51.6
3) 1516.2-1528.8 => 63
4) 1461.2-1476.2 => 30.5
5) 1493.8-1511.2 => 52.5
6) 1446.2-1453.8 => 38.7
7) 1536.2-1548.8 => 64.4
